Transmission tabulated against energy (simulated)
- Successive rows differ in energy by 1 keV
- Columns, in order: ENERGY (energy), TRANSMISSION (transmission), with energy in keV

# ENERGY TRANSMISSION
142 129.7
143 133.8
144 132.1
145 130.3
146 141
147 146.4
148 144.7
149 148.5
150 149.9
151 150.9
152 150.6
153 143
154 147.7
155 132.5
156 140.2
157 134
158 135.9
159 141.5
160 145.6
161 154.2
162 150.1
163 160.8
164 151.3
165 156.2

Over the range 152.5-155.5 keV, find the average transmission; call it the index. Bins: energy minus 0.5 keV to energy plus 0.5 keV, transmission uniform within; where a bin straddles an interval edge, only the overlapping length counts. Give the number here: 141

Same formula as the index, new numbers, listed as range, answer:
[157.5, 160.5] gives 141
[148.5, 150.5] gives 149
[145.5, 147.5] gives 144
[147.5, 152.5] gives 149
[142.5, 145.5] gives 132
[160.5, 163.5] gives 155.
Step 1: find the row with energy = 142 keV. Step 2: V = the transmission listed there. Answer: 129.7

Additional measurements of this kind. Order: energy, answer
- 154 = 147.7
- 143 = 133.8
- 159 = 141.5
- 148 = 144.7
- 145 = 130.3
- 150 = 149.9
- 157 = 134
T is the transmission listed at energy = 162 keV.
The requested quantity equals 150.1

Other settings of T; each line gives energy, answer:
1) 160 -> 145.6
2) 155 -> 132.5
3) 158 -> 135.9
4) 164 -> 151.3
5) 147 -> 146.4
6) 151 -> 150.9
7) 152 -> 150.6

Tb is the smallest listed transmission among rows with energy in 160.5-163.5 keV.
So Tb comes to 150.1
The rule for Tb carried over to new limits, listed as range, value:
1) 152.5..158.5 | 132.5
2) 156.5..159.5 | 134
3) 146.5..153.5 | 143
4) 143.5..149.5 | 130.3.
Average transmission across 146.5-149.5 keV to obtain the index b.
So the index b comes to 147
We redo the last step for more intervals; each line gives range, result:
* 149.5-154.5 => 148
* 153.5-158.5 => 138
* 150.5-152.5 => 151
